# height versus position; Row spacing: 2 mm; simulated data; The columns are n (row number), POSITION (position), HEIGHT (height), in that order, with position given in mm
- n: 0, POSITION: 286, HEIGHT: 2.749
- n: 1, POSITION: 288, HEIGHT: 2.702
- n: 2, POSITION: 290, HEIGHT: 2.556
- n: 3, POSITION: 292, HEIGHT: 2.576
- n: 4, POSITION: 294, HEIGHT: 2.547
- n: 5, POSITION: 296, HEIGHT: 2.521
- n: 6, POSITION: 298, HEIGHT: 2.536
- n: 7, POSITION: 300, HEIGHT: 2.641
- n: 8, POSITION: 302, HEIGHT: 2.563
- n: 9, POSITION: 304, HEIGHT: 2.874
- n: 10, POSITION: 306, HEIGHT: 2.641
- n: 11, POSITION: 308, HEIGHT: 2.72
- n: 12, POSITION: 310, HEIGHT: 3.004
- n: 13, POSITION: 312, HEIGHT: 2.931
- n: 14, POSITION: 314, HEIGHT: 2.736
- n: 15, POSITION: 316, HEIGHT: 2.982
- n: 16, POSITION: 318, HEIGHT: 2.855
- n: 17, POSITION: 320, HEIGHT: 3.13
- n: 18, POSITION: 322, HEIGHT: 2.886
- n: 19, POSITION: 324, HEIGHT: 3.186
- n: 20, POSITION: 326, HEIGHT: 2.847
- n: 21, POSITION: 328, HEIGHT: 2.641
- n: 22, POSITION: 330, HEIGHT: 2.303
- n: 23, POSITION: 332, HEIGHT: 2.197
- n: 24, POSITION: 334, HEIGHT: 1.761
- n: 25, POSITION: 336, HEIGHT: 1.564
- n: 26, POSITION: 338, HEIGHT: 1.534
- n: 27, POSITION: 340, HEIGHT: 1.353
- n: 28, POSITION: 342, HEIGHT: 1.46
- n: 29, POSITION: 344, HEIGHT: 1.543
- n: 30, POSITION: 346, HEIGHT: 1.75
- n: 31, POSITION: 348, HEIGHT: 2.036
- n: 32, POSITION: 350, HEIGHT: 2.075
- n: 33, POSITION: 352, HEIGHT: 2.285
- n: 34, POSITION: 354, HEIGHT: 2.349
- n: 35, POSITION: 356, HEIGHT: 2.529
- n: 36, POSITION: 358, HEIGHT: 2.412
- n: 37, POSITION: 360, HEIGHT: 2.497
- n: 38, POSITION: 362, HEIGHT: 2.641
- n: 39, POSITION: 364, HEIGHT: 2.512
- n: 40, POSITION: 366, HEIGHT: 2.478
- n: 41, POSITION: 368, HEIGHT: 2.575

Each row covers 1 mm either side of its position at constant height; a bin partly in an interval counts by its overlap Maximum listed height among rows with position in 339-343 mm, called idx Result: 1.46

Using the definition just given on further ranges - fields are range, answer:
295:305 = 2.874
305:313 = 3.004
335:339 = 1.564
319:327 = 3.186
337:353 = 2.285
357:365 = 2.641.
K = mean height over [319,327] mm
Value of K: 3.01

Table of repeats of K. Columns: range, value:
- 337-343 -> 1.45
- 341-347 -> 1.58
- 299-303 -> 2.6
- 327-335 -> 2.23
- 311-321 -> 2.93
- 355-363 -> 2.52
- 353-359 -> 2.43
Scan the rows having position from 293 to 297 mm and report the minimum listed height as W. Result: 2.521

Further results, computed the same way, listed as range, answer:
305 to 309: 2.641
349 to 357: 2.075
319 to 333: 2.197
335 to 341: 1.353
